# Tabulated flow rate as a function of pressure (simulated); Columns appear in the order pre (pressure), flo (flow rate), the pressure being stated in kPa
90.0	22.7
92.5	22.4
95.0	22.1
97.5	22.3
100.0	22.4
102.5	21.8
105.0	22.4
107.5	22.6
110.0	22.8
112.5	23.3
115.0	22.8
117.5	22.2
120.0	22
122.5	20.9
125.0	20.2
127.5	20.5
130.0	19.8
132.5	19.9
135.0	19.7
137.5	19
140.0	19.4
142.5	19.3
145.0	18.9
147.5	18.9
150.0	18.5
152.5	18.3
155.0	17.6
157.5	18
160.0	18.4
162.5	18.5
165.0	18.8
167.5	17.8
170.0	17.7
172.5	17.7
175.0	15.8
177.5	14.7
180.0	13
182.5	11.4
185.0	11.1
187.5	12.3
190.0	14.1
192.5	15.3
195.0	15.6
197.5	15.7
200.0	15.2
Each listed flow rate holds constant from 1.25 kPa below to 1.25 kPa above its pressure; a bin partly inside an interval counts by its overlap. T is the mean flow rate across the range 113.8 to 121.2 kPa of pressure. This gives 22.3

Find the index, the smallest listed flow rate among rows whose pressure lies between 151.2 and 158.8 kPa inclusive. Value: 17.6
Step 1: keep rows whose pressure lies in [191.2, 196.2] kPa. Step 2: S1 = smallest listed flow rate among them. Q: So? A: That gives 15.3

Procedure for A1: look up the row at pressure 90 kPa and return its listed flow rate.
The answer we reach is 22.7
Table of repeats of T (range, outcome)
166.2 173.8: 17.7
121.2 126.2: 20.6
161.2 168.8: 18.4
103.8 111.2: 22.6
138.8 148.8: 19.1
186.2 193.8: 13.9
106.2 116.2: 22.9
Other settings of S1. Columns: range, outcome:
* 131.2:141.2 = 19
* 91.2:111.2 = 21.8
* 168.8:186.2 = 11.1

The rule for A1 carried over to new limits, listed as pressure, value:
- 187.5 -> 12.3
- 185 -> 11.1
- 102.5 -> 21.8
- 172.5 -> 17.7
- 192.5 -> 15.3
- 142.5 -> 19.3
